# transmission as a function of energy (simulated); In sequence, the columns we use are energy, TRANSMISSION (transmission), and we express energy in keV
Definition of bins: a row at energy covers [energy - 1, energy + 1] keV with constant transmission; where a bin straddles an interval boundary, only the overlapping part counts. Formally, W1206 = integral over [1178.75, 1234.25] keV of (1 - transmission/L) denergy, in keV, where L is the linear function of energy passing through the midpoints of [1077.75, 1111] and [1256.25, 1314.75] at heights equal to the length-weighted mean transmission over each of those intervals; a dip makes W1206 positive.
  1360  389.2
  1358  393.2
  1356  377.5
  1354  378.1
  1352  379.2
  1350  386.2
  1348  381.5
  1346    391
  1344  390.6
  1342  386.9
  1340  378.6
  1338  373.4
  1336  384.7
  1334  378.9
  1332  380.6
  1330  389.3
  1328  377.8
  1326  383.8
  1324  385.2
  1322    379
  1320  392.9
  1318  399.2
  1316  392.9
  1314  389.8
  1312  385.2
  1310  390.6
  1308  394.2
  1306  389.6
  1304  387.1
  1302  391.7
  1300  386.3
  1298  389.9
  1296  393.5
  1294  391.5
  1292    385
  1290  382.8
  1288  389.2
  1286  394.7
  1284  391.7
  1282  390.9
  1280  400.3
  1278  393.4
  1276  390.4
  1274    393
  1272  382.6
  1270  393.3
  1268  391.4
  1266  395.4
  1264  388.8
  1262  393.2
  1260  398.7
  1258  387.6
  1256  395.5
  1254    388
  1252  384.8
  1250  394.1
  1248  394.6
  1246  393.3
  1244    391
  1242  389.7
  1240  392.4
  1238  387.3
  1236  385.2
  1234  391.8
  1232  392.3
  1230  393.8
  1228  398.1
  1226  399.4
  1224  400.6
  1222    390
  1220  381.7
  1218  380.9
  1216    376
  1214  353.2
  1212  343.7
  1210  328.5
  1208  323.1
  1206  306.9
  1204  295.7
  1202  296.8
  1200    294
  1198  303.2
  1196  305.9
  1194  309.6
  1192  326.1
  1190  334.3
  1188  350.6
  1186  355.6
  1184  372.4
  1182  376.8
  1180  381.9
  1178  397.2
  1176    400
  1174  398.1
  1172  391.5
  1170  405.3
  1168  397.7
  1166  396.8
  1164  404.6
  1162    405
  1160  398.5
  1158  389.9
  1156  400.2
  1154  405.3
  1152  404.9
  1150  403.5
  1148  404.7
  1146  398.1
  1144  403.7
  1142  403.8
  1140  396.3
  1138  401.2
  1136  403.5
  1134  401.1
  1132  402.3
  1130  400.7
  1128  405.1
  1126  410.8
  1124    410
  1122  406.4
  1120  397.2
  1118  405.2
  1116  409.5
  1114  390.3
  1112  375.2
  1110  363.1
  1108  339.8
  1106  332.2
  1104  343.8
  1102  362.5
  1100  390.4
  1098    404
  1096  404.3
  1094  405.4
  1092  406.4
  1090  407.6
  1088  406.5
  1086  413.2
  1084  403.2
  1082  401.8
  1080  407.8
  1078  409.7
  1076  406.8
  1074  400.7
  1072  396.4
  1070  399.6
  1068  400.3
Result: 5.37 keV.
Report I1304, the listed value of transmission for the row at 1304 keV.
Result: 387.1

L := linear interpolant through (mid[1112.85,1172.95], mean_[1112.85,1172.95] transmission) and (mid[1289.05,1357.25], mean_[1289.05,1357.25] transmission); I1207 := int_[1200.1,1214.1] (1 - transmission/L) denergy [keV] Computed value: 2.8 keV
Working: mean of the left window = 402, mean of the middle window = 317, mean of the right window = 386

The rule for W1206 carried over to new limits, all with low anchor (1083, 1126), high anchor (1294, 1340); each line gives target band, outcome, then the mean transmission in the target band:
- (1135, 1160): -0.8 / 401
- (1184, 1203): 3.2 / 322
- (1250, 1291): -0.4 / 391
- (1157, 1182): -0.5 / 396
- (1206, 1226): 1.3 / 363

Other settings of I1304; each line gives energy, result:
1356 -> 377.5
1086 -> 413.2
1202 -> 296.8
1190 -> 334.3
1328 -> 377.8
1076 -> 406.8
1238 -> 387.3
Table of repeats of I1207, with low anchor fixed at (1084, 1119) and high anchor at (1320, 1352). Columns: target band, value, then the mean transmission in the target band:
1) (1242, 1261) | -0.37 keV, 392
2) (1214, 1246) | -0.35 keV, 389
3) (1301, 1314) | -0.20 keV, 390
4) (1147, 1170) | -0.93 keV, 401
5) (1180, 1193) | 1.02 keV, 355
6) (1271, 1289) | -0.36 keV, 392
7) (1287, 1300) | -0.16 keV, 388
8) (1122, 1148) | -1.17 keV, 403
